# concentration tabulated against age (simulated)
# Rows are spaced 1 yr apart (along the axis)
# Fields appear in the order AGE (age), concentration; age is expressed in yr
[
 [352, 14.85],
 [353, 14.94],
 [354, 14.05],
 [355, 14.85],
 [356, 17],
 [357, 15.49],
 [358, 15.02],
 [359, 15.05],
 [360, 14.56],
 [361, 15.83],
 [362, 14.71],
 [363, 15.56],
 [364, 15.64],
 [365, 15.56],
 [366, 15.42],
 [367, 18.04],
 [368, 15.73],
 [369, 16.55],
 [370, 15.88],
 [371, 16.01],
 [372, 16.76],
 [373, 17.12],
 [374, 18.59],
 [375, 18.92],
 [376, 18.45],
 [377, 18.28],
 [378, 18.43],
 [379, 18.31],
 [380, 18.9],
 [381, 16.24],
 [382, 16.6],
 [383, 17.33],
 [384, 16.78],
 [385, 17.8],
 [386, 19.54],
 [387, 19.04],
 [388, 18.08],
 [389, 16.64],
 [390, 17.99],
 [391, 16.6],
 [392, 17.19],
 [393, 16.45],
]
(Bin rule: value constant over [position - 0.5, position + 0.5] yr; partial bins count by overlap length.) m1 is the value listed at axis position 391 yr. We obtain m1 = 16.6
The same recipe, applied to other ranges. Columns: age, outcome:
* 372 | 16.76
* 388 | 18.08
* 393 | 16.45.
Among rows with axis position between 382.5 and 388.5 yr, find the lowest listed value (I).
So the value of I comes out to 16.78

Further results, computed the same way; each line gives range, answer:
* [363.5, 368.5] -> 15.42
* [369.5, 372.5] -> 15.88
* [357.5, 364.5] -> 14.56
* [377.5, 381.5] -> 16.24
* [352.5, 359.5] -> 14.05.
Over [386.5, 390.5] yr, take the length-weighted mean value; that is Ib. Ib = 17.9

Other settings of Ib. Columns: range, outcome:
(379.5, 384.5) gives 17.2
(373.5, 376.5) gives 18.7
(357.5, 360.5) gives 14.9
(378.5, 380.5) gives 18.6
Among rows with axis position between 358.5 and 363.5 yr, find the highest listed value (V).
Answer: 15.83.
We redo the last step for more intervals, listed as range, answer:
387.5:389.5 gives 18.08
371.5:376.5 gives 18.92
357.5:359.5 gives 15.05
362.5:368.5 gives 18.04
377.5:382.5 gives 18.9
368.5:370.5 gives 16.55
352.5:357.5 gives 17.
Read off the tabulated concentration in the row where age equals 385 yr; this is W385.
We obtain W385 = 17.8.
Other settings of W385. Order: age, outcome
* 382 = 16.6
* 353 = 14.94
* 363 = 15.56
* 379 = 18.31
